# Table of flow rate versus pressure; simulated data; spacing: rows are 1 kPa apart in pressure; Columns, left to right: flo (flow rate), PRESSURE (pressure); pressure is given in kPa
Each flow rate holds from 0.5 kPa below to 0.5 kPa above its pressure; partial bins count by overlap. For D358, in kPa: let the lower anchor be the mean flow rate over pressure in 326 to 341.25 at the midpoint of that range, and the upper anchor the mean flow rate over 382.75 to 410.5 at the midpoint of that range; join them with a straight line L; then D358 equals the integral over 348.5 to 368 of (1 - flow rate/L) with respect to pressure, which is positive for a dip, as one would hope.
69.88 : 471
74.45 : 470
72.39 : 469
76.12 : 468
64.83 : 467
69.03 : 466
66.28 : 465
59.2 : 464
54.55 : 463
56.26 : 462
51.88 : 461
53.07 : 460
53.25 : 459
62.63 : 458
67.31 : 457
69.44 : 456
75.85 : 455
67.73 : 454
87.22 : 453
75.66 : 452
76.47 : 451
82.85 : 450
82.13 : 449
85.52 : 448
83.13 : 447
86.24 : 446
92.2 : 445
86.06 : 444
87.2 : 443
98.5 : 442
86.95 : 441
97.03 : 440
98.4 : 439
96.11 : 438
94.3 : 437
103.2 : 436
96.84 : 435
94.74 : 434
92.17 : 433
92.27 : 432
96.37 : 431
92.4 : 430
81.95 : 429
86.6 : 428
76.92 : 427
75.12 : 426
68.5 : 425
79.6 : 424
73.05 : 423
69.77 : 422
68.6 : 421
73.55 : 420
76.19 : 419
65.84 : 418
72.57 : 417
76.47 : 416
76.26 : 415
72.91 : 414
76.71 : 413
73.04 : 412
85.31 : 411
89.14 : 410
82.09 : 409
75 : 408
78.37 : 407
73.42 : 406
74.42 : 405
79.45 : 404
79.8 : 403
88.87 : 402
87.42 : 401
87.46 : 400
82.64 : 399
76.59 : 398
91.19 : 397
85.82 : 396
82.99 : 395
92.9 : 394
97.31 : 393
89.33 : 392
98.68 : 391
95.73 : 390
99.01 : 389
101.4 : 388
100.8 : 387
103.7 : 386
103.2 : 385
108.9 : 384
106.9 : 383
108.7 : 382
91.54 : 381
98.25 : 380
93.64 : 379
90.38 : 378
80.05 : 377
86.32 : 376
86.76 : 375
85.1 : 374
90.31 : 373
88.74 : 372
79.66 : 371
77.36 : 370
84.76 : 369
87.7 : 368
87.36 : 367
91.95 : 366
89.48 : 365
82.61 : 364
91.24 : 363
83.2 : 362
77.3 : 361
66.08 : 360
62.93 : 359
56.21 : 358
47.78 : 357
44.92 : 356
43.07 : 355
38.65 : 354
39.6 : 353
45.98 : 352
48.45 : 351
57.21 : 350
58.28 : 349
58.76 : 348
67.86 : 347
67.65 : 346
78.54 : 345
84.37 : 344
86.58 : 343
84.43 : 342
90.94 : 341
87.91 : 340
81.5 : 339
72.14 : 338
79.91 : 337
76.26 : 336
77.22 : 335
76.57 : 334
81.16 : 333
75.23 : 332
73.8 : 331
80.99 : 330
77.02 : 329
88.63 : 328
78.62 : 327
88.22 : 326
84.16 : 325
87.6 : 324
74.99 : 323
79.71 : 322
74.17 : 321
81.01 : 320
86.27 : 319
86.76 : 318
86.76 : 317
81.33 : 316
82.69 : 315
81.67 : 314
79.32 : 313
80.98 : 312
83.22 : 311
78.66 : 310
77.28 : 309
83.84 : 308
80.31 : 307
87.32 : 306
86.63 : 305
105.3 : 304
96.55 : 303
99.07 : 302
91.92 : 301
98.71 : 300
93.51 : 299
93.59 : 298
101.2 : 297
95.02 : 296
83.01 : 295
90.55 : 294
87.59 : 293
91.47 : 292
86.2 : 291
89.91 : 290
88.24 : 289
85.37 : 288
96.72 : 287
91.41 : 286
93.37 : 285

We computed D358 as 4.5 kPa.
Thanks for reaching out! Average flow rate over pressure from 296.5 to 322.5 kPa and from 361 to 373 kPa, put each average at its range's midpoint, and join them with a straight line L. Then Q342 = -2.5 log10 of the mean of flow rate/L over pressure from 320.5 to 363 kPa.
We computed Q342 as 0.21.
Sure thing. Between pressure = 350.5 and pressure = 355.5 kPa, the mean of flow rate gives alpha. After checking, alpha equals 43.1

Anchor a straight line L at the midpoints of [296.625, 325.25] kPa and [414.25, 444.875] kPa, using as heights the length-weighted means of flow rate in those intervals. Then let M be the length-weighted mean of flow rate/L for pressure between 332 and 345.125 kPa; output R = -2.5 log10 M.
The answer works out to 0.06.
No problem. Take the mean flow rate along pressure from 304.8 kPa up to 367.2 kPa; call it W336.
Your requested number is 75.3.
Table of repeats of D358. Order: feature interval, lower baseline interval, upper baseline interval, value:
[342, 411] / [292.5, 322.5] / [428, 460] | 4.0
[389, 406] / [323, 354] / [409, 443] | -1.4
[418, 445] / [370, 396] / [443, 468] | -2.5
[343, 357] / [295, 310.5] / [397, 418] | 4.7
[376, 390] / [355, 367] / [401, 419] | -4.5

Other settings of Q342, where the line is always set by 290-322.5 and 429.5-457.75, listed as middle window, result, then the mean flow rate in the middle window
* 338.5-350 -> 0.15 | 76.1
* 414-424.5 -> 0.19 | 73.2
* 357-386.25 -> 0.01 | 86.8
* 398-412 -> 0.08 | 81.3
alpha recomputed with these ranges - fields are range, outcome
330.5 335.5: 76.8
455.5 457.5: 68.4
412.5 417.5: 75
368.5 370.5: 81.1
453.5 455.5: 71.8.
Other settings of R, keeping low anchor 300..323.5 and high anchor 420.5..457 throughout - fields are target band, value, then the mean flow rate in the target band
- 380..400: -0.13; 95.5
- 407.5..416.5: 0.08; 78.5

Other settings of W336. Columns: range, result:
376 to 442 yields 86.9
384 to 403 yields 92.6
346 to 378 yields 70.8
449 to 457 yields 76.2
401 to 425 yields 76.6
